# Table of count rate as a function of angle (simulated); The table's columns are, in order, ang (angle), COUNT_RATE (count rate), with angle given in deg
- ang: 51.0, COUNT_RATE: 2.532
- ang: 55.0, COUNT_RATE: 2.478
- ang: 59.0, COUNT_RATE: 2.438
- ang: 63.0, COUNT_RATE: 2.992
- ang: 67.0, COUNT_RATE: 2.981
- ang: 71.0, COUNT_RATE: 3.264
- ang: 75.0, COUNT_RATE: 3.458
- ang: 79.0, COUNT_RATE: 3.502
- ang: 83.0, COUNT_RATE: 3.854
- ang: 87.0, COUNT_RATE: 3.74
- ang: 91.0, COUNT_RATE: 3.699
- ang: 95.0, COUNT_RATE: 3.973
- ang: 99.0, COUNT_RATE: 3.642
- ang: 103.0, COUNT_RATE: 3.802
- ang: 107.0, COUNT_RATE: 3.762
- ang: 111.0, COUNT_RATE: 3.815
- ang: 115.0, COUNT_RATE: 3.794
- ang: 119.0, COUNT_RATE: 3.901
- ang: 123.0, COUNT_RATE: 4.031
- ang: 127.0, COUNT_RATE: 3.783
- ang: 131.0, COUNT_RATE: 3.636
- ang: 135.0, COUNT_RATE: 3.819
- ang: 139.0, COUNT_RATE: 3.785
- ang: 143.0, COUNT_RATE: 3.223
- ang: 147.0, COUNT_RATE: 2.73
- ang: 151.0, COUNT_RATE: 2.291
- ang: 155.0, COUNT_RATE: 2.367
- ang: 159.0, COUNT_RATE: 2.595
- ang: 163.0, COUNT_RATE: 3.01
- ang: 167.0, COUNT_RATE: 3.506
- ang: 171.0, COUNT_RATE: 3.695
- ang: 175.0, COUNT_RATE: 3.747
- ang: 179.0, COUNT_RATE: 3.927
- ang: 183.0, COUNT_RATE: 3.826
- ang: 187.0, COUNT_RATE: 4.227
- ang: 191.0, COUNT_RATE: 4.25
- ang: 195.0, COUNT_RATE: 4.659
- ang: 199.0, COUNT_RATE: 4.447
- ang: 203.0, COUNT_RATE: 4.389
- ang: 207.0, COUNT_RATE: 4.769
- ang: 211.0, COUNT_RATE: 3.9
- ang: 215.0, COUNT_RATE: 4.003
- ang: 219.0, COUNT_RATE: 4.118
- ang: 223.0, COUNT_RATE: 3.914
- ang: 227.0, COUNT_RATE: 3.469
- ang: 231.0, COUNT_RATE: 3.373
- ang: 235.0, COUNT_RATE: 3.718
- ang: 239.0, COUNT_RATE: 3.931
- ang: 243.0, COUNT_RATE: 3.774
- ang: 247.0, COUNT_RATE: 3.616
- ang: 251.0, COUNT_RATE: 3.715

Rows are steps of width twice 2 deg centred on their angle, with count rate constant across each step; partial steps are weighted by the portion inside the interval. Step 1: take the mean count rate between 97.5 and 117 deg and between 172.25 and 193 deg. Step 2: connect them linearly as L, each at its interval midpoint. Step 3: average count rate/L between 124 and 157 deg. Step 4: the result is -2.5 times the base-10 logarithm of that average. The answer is 0.19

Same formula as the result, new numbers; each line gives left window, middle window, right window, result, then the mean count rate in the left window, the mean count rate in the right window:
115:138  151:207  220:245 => 0.01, 3.83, 3.71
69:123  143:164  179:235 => 0.43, 3.72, 4.08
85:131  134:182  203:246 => 0.19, 3.81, 3.91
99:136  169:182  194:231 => 0.06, 3.81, 4.13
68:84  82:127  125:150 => -0.11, 3.46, 3.45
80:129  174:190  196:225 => 0.04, 3.81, 4.24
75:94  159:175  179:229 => 0.20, 3.69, 4.15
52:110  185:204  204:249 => -0.16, 3.39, 3.88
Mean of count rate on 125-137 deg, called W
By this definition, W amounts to 3.75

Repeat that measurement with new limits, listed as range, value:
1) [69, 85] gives 3.52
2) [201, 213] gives 4.35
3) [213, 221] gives 4.06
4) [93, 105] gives 3.81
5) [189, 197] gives 4.45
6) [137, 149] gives 3.25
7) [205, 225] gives 4.14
